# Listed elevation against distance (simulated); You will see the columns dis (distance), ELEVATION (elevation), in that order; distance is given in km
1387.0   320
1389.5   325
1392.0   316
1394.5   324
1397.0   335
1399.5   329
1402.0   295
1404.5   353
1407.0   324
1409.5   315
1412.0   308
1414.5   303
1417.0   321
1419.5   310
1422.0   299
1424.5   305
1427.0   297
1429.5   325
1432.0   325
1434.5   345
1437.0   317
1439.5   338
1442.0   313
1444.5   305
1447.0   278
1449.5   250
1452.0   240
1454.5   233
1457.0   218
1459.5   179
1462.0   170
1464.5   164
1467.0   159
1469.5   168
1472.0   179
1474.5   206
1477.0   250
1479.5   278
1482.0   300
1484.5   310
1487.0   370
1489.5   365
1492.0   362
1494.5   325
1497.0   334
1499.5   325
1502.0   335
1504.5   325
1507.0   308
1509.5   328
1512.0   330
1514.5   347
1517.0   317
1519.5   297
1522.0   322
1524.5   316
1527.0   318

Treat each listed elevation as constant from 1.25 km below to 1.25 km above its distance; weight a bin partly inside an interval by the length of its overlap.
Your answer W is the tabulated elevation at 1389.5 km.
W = 325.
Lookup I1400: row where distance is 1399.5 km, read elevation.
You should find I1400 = 329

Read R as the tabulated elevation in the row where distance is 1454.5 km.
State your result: 233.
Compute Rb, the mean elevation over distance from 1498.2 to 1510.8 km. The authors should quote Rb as 324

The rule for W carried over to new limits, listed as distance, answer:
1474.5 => 206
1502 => 335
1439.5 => 338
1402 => 295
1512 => 330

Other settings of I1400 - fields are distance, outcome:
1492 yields 362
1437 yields 317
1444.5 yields 305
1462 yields 170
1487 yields 370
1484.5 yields 310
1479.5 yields 278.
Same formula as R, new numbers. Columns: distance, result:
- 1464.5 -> 164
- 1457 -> 218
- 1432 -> 325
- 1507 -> 308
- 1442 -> 313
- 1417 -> 321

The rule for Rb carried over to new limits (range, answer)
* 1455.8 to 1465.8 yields 182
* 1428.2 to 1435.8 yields 331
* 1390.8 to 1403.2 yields 320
